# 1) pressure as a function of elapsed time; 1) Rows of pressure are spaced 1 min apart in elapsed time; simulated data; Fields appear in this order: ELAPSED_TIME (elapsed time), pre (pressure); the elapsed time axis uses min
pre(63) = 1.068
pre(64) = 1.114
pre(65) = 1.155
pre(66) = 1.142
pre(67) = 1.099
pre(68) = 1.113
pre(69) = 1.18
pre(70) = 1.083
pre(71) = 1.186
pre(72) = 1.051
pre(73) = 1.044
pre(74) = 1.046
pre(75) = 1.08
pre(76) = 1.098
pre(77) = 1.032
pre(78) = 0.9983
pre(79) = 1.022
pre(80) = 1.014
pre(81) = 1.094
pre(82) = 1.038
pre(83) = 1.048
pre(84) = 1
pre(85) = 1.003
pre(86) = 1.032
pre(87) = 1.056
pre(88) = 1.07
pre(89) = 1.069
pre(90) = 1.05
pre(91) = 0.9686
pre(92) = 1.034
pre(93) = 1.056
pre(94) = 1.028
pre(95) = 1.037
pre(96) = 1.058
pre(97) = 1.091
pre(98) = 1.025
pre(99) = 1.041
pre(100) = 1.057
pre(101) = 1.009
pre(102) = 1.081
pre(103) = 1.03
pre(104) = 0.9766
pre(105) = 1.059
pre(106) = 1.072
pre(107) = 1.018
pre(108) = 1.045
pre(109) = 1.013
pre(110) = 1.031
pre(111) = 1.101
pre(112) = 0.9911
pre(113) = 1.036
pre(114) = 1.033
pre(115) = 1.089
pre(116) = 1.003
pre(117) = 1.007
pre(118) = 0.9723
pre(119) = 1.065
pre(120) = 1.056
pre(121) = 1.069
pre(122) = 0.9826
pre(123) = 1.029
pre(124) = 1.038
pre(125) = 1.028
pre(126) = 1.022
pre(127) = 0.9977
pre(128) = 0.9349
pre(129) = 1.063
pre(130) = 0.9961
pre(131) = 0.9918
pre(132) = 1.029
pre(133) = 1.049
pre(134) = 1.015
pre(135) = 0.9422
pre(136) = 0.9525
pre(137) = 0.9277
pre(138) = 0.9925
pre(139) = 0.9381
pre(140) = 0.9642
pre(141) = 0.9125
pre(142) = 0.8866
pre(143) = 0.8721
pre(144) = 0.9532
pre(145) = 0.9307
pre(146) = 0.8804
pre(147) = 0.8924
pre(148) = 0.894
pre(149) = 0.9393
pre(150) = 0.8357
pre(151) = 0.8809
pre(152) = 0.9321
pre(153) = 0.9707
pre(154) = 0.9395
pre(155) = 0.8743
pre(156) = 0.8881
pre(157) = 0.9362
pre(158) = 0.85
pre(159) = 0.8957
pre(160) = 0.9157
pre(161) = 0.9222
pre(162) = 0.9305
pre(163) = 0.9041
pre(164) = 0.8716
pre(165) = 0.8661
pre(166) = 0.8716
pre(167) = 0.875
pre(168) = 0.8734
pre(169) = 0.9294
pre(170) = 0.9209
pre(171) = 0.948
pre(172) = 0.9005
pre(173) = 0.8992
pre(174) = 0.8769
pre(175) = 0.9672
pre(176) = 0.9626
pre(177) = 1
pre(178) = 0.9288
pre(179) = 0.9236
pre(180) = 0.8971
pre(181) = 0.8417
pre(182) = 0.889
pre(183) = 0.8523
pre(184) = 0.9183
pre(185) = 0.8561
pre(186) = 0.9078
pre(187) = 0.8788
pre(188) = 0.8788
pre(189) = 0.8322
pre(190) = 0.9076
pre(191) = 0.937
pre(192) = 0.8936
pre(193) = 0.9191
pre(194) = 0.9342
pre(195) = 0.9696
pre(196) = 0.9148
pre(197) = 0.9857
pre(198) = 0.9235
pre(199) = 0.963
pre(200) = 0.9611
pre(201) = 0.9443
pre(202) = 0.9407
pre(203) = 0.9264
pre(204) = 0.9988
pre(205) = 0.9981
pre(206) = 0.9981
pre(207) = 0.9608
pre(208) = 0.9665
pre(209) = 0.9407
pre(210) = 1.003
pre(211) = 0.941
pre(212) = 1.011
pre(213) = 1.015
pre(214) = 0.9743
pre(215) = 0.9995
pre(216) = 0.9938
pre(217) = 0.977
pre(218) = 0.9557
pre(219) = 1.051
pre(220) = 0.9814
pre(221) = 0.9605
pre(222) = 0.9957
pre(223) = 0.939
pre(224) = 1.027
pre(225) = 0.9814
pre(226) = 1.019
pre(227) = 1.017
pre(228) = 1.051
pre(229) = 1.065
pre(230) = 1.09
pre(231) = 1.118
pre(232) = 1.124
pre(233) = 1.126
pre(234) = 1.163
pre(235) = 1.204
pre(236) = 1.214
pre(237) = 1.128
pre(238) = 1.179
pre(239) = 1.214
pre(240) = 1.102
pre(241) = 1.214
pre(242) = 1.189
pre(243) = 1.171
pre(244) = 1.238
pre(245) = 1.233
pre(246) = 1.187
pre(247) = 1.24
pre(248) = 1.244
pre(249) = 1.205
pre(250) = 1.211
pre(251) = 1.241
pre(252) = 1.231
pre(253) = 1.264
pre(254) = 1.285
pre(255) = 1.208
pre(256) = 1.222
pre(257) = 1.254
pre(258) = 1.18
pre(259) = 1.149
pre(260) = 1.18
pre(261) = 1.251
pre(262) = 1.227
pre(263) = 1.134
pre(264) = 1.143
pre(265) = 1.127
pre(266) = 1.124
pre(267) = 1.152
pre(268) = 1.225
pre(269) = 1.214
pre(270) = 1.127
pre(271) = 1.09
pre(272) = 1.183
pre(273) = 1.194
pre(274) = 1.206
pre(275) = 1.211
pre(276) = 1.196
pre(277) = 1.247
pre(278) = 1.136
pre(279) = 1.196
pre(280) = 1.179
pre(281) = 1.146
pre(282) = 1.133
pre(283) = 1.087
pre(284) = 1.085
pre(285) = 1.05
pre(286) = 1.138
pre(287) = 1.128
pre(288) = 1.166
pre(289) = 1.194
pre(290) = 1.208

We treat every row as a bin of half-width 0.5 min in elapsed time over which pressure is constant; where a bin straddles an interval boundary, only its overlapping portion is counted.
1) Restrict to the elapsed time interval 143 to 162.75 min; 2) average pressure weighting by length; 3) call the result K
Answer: 0.908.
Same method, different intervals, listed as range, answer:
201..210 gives 0.967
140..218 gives 0.924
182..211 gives 0.932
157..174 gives 0.899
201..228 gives 0.984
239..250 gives 1.2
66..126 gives 1.05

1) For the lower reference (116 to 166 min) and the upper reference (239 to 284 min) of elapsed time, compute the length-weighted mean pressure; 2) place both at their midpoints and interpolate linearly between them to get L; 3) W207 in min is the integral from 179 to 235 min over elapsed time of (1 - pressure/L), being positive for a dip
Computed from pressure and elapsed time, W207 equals 5.8 min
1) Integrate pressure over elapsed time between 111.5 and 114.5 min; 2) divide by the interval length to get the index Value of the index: 1.02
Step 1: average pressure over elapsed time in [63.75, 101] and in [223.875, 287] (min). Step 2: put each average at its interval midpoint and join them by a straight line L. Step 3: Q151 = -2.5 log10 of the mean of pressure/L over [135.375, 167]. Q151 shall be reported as 0.21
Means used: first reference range 1.06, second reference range 1.17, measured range 0.91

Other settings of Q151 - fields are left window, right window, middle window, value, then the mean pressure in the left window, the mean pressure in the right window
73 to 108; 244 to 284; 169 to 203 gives 0.22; 1.04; 1.19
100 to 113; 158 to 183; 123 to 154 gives 0.02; 1.04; 0.906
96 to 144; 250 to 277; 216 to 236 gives 0.10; 1.01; 1.19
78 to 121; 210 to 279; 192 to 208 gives 0.16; 1.04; 1.13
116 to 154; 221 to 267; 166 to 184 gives 0.14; 0.969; 1.16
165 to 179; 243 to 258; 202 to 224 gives 0.10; 0.918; 1.23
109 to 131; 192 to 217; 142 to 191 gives 0.10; 1.02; 0.965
